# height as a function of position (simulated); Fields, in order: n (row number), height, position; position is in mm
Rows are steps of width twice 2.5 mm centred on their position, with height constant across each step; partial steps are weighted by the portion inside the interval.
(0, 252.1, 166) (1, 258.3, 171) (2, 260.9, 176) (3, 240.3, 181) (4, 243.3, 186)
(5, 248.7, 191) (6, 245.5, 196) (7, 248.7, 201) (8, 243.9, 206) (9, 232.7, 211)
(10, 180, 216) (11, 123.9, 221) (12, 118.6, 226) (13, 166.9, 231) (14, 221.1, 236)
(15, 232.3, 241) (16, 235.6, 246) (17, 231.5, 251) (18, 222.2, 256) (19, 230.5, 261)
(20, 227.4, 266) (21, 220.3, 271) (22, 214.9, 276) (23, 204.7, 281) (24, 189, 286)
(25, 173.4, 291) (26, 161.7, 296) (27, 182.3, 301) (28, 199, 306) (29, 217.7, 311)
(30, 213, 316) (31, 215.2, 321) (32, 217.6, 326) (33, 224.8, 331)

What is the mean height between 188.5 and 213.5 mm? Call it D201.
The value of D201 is 244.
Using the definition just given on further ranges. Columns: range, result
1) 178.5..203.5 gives 245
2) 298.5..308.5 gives 191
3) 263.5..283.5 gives 217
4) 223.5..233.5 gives 143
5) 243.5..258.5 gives 230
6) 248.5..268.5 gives 228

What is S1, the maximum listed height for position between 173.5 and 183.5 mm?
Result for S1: 260.9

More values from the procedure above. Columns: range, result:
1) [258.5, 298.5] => 230.5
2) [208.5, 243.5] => 232.7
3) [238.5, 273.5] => 235.6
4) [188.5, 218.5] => 248.7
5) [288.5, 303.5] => 182.3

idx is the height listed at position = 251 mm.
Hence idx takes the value 231.5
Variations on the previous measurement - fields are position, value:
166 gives 252.1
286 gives 189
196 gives 245.5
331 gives 224.8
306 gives 199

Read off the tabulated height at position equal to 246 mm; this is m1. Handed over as 235.6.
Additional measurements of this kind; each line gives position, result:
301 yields 182.3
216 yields 180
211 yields 232.7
